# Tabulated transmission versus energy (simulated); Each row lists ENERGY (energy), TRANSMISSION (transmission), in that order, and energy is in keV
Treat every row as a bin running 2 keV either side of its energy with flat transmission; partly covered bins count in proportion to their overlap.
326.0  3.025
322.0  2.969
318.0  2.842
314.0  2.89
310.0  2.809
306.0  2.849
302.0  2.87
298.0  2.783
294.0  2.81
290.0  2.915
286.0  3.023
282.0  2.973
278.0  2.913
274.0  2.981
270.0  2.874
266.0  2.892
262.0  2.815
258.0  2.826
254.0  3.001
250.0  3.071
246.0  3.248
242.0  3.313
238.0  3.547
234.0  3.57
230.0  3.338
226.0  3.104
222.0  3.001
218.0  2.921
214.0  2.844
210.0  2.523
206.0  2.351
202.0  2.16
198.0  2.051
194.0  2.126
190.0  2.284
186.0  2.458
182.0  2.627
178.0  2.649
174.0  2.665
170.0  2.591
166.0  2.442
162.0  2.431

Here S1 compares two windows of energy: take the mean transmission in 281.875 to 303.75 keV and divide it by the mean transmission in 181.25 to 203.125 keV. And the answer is 1.3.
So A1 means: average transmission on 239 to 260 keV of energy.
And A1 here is 3.11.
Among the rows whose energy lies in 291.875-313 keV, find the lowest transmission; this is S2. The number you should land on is 2.783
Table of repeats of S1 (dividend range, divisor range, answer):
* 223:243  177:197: 1.40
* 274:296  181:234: 1.11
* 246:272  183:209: 1.30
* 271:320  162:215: 1.19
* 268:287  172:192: 1.16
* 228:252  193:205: 1.57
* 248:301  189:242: 1.05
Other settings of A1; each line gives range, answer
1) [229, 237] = 3.48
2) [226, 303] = 3.04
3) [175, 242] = 2.74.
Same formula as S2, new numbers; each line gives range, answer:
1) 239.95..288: 2.815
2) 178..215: 2.051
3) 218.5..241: 3.001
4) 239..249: 3.248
